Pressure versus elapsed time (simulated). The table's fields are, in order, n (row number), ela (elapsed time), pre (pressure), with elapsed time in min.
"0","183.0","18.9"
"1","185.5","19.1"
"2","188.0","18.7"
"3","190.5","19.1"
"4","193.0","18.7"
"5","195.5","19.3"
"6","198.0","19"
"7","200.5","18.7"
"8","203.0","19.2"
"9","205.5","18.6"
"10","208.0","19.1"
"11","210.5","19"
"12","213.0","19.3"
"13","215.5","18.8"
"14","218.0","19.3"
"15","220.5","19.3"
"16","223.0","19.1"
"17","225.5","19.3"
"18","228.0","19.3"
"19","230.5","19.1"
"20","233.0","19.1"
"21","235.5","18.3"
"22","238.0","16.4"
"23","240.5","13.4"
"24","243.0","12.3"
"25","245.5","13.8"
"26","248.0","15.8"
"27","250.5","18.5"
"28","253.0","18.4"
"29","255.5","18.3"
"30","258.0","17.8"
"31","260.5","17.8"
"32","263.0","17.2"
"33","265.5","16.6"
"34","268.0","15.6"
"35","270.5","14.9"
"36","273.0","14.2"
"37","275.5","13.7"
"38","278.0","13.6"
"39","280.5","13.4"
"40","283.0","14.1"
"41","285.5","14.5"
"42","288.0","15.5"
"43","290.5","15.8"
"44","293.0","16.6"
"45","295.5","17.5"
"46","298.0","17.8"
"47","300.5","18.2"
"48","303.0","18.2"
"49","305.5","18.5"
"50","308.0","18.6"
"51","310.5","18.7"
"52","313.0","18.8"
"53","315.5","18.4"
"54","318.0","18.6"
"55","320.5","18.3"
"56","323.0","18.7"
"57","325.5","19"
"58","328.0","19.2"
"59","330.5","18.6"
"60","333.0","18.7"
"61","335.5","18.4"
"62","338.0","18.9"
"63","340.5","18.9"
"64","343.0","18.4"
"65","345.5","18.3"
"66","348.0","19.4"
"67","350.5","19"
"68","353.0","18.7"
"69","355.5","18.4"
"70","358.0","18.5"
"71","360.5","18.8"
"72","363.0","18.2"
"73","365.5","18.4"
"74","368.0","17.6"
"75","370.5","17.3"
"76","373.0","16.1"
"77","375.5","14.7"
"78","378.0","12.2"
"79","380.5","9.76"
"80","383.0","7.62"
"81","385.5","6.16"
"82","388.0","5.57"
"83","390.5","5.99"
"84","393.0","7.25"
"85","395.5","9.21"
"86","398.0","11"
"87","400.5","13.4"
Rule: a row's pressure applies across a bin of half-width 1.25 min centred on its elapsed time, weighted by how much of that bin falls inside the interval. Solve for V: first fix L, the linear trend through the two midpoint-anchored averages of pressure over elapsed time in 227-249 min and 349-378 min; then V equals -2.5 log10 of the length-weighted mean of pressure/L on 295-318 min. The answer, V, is -0.081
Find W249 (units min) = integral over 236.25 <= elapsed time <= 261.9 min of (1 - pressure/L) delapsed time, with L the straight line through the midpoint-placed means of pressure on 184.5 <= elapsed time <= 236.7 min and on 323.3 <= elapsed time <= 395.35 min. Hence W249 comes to 2.58 min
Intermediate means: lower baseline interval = 19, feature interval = 16.3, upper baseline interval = 15.6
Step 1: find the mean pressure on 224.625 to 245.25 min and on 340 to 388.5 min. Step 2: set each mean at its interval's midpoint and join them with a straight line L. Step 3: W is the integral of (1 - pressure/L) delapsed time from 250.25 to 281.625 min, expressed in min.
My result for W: 1.1 min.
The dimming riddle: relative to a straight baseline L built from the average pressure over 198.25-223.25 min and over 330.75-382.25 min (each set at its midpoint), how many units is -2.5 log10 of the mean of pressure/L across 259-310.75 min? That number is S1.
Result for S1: 0.125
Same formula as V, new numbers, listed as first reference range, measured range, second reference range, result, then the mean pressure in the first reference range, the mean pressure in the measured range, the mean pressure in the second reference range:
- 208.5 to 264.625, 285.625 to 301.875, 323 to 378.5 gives 0.07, 17.7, 16.7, 18.1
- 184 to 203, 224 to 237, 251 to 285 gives -0.09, 19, 19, 15.8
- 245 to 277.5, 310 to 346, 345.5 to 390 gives -0.20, 16.3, 18.7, 15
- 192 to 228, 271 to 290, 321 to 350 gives 0.31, 19.1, 14.2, 18.8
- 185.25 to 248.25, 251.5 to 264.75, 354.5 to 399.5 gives -0.07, 18.1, 17.9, 12.9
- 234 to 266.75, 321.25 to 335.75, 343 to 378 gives -0.08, 16.5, 18.8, 17.8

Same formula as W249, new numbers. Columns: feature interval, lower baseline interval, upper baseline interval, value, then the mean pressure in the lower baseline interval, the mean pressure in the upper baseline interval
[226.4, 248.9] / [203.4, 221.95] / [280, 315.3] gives 2.47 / 19.1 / 17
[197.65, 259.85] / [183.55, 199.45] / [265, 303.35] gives -1.20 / 19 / 15.6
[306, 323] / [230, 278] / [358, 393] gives -4.61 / 16.3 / 12.9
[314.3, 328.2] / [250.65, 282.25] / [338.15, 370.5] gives -0.86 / 16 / 18.5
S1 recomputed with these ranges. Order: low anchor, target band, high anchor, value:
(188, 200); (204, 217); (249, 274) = -0.03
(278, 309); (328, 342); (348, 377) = -0.09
